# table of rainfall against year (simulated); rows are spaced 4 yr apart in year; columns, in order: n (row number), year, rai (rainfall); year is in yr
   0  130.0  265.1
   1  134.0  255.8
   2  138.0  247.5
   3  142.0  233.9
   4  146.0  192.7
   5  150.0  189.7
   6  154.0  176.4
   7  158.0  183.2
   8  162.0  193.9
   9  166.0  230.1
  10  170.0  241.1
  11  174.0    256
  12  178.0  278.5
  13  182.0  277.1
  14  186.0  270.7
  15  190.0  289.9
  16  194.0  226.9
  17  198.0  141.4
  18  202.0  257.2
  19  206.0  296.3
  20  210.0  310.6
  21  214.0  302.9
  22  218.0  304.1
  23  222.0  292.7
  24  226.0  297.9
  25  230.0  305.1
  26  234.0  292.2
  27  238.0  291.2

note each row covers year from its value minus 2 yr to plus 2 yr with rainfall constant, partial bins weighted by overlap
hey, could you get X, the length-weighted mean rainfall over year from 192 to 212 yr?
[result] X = 246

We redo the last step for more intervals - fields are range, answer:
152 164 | 184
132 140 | 252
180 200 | 241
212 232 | 301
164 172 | 236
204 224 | 301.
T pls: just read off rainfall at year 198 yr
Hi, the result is 141.4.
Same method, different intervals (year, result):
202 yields 257.2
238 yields 291.2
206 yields 296.3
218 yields 304.1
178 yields 278.5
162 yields 193.9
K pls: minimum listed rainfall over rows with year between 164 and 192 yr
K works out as 230.1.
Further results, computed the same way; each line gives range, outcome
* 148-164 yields 176.4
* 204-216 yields 296.3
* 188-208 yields 141.4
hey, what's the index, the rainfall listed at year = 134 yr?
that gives 255.8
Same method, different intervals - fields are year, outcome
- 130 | 265.1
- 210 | 310.6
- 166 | 230.1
